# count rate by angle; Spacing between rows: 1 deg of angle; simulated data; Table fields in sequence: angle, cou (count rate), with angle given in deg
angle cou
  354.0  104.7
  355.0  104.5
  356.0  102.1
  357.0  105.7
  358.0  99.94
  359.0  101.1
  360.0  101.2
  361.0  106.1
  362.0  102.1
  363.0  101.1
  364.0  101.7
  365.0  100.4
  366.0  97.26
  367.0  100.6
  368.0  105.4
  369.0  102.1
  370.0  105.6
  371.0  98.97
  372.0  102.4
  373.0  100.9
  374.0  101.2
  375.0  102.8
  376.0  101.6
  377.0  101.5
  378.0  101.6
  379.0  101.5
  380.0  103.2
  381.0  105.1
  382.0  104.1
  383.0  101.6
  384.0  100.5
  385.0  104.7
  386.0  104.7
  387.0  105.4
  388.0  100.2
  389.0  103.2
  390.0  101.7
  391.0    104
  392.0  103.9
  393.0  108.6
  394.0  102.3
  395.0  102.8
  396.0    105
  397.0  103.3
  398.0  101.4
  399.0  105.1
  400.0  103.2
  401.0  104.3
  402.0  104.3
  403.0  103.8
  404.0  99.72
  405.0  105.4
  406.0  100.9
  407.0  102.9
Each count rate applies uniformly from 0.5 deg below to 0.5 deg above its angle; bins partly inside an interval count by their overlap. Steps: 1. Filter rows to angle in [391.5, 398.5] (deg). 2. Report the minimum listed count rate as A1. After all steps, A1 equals 101.4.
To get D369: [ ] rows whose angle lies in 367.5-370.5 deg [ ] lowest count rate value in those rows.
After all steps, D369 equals 102.1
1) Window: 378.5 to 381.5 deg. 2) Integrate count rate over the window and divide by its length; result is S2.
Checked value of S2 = 103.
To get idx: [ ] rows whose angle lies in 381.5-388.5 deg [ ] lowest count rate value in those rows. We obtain 100.2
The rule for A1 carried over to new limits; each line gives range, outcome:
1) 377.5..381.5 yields 101.5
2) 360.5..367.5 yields 97.26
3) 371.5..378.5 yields 100.9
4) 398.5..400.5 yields 103.2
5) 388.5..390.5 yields 101.7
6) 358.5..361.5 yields 101.1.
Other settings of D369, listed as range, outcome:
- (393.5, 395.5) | 102.3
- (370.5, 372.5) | 98.97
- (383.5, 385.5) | 100.5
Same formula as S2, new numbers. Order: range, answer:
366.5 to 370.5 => 103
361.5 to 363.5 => 102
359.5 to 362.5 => 103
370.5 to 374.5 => 101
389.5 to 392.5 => 103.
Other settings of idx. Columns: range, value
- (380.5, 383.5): 101.6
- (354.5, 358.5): 99.94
